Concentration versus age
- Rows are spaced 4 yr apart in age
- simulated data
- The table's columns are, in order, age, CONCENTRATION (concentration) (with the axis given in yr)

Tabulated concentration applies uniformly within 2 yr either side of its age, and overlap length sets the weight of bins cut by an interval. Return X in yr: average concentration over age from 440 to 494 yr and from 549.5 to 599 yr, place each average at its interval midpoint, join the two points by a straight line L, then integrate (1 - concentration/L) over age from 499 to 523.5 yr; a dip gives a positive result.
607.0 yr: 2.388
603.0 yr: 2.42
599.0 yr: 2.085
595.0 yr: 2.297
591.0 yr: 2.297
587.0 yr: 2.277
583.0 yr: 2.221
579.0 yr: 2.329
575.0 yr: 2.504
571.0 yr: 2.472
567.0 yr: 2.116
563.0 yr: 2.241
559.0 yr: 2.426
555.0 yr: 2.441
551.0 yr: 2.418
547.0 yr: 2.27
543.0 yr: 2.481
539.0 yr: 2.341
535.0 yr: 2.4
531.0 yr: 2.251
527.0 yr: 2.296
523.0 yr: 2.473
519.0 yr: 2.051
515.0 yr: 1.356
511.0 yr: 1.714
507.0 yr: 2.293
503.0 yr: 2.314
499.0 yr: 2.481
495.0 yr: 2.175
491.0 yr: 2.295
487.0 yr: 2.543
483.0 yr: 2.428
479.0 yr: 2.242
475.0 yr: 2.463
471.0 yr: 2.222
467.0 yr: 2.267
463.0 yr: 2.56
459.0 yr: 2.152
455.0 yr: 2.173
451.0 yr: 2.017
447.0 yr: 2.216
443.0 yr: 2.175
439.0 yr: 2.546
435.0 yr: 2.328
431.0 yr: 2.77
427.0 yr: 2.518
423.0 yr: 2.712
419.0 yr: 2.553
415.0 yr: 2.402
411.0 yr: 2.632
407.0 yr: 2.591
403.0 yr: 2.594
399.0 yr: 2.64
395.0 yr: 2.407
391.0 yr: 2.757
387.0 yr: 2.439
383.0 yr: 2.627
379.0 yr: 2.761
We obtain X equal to 2.8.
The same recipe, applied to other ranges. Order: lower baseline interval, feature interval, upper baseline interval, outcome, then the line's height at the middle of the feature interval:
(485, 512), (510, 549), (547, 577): 2.50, 2.32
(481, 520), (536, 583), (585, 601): -3.15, 2.21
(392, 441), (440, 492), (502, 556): 2.45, 2.41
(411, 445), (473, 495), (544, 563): 0.68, 2.45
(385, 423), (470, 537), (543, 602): 5.16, 2.42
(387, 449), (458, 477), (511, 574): 0.57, 2.41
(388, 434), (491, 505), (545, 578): 0.78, 2.46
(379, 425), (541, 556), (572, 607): -0.17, 2.37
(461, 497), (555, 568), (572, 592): 0.21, 2.34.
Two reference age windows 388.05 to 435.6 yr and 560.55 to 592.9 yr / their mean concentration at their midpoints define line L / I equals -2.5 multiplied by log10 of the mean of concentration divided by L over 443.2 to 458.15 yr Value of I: 0.18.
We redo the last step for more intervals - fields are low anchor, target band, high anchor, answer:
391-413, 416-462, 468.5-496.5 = 0.042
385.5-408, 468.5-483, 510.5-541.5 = -0.009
